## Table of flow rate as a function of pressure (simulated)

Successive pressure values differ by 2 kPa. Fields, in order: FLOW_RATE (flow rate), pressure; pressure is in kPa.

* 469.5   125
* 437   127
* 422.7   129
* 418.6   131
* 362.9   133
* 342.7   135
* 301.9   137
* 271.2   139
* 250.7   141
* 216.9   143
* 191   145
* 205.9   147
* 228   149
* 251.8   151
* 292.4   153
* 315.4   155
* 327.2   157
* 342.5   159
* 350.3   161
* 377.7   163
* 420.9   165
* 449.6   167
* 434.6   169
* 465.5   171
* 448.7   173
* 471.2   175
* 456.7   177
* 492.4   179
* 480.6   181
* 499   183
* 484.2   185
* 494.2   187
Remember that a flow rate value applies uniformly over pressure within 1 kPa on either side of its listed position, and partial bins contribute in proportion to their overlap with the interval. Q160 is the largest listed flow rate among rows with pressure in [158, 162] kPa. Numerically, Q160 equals 350.3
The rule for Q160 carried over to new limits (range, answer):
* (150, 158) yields 327.2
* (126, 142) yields 437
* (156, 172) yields 465.5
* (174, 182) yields 492.4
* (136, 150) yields 301.9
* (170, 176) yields 471.2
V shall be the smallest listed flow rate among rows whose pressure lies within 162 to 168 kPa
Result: 377.7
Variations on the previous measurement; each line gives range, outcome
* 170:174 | 448.7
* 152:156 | 292.4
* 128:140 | 271.2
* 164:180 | 420.9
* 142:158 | 191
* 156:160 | 327.2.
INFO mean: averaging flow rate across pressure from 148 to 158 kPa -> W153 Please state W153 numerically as 283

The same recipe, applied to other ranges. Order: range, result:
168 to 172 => 450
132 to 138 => 336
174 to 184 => 480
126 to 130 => 430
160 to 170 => 407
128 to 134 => 401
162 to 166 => 399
